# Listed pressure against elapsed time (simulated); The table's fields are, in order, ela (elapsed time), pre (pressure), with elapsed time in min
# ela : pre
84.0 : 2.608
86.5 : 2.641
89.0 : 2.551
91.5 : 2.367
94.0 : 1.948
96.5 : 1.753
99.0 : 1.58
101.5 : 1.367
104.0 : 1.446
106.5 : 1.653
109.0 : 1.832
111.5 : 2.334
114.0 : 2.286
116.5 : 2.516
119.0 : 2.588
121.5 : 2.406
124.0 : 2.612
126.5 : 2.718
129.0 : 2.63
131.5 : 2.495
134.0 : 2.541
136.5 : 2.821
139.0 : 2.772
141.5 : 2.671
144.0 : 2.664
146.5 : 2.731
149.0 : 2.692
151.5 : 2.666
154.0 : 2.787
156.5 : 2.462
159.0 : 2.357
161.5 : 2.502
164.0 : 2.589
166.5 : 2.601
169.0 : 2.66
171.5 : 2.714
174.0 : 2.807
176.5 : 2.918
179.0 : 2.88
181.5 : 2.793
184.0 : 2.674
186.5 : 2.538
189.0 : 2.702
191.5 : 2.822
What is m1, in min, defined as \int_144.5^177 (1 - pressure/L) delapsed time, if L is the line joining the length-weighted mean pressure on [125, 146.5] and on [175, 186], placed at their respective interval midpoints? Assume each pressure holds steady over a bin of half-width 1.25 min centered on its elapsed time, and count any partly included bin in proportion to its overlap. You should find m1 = 1.1 min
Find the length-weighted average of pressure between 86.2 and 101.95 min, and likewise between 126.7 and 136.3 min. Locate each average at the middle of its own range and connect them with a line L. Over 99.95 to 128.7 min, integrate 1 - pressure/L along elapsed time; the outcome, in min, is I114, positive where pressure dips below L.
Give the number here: 2.3 min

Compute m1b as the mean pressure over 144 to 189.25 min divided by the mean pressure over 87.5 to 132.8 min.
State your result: 1.2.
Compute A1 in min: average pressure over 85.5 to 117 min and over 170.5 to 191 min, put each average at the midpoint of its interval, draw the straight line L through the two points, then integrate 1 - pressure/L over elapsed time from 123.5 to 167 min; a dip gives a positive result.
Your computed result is -3.90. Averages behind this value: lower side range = 2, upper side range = 2.76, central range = 2.63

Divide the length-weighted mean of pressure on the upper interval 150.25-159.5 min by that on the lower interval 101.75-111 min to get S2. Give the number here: 1.55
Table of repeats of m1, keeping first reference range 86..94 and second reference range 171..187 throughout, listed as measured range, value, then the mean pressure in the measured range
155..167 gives 0.89 min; 2.5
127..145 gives -0.39 min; 2.66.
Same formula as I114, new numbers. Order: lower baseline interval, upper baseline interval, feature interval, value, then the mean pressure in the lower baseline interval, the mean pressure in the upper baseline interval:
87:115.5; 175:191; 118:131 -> -2.5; 1.94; 2.76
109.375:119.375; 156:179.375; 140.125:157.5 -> -0.9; 2.36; 2.65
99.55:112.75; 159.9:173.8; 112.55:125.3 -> -3.8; 1.72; 2.62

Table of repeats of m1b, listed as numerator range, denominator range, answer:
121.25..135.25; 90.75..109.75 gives 1.50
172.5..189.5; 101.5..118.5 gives 1.39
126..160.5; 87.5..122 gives 1.29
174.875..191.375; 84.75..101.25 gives 1.31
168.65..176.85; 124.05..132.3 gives 1.06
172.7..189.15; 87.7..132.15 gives 1.27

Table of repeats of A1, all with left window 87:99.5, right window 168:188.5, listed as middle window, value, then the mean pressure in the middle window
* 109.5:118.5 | -0.4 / 2.35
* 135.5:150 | -1.4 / 2.72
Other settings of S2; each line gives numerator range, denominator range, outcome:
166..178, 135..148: 1.01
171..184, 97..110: 1.78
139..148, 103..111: 1.57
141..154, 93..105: 1.67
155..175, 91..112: 1.46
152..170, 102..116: 1.34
